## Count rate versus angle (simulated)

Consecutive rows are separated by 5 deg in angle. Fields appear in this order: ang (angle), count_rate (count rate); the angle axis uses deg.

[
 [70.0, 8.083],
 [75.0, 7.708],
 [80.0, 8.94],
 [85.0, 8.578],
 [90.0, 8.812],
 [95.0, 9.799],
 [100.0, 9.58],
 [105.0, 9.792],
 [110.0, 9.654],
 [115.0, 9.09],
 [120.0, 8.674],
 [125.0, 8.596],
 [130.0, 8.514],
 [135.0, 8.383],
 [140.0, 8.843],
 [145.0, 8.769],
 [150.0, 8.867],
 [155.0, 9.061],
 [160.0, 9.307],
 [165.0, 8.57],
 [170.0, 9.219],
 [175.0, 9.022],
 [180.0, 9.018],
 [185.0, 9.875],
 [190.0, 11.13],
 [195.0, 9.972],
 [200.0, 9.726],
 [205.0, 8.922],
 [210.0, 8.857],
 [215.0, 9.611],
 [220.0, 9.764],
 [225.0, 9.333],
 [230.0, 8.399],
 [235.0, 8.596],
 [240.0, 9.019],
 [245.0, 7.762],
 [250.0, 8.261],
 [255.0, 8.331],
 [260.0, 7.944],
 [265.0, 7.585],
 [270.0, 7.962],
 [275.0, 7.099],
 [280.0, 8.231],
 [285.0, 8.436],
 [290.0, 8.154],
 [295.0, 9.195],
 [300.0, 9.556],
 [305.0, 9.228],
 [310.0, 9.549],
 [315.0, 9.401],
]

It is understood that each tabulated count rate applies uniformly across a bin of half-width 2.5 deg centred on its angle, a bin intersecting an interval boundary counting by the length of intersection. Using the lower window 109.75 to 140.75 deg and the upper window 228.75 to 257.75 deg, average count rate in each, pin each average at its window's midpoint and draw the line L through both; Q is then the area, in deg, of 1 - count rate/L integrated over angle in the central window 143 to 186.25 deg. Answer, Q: -2.1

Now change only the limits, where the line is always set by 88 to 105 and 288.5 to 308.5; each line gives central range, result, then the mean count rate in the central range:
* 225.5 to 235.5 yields 0.6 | 8.64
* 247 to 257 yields 1.0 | 8.27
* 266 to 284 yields 2.6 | 7.81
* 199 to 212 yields 0.2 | 9.12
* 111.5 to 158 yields 3.1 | 8.78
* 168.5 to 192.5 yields -0.9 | 9.67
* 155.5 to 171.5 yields 0.6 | 9.02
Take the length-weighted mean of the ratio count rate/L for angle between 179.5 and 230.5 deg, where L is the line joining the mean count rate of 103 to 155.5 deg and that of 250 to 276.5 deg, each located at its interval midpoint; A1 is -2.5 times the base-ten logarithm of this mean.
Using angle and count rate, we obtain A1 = -0.15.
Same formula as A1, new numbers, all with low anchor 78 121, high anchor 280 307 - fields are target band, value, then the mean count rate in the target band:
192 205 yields -0.08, 9.72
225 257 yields 0.06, 8.47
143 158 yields 0.03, 8.92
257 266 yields 0.14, 7.83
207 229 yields -0.04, 9.31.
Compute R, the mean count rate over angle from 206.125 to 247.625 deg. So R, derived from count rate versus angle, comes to 8.92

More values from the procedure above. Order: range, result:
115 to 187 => 8.91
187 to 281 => 8.78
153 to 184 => 9.07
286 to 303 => 8.93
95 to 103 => 9.66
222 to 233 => 8.89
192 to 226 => 9.49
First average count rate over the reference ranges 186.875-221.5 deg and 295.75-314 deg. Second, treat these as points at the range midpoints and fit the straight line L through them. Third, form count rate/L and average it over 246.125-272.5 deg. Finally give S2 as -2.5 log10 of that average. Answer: 0.19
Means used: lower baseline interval 9.71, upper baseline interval 9.42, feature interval 8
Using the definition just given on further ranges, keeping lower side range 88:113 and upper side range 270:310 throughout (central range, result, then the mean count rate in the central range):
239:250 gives 0.07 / 8.28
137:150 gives 0.06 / 8.8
